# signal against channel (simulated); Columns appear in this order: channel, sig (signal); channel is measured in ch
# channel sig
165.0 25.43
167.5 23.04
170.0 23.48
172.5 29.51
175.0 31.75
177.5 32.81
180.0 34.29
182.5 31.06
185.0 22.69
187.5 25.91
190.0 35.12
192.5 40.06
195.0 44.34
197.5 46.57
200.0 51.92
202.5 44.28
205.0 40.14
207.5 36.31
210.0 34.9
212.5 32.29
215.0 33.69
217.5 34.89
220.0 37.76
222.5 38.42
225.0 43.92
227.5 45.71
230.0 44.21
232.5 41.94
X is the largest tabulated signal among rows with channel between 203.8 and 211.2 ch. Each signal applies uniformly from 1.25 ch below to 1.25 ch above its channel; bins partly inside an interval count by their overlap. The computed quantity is 40.14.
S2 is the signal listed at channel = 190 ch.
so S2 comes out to 35.12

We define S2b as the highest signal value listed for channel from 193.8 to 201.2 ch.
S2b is 51.92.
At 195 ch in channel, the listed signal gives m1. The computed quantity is 44.34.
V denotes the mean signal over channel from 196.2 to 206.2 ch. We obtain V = 45.7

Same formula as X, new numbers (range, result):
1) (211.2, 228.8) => 45.71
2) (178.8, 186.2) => 34.29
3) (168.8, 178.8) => 32.81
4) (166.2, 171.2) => 23.48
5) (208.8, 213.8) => 34.9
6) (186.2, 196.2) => 44.34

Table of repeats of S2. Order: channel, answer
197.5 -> 46.57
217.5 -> 34.89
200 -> 51.92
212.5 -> 32.29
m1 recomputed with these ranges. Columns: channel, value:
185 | 22.69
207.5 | 36.31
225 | 43.92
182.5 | 31.06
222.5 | 38.42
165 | 25.43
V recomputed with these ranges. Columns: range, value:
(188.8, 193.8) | 37.7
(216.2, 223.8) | 37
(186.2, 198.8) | 38.4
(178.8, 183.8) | 32.6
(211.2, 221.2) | 34.6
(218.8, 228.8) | 41.5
